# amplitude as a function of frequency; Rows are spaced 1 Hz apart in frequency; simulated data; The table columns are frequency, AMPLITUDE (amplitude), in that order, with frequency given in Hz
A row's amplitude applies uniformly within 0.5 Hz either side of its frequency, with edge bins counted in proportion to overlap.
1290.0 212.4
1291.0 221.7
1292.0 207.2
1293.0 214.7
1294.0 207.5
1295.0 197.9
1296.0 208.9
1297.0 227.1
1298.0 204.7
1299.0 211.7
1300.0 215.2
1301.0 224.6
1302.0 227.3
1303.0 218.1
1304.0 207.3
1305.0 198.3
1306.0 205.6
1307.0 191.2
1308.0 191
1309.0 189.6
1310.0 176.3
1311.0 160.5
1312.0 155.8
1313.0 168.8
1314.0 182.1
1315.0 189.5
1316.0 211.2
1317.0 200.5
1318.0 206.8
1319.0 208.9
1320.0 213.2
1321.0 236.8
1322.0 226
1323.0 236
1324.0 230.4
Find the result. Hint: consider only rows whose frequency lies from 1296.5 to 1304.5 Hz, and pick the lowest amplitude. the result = 204.7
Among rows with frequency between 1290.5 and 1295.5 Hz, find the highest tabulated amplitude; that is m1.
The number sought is 221.7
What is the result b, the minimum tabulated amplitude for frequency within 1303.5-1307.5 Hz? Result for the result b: 191.2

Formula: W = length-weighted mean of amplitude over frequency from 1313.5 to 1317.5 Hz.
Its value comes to 196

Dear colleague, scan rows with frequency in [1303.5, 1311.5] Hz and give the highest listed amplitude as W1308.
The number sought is 207.3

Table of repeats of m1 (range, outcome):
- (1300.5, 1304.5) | 227.3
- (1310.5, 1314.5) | 182.1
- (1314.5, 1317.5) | 211.2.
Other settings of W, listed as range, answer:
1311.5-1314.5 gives 169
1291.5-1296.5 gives 207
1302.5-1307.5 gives 204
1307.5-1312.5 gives 175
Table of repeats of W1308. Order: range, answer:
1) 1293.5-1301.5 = 227.1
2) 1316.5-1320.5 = 213.2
